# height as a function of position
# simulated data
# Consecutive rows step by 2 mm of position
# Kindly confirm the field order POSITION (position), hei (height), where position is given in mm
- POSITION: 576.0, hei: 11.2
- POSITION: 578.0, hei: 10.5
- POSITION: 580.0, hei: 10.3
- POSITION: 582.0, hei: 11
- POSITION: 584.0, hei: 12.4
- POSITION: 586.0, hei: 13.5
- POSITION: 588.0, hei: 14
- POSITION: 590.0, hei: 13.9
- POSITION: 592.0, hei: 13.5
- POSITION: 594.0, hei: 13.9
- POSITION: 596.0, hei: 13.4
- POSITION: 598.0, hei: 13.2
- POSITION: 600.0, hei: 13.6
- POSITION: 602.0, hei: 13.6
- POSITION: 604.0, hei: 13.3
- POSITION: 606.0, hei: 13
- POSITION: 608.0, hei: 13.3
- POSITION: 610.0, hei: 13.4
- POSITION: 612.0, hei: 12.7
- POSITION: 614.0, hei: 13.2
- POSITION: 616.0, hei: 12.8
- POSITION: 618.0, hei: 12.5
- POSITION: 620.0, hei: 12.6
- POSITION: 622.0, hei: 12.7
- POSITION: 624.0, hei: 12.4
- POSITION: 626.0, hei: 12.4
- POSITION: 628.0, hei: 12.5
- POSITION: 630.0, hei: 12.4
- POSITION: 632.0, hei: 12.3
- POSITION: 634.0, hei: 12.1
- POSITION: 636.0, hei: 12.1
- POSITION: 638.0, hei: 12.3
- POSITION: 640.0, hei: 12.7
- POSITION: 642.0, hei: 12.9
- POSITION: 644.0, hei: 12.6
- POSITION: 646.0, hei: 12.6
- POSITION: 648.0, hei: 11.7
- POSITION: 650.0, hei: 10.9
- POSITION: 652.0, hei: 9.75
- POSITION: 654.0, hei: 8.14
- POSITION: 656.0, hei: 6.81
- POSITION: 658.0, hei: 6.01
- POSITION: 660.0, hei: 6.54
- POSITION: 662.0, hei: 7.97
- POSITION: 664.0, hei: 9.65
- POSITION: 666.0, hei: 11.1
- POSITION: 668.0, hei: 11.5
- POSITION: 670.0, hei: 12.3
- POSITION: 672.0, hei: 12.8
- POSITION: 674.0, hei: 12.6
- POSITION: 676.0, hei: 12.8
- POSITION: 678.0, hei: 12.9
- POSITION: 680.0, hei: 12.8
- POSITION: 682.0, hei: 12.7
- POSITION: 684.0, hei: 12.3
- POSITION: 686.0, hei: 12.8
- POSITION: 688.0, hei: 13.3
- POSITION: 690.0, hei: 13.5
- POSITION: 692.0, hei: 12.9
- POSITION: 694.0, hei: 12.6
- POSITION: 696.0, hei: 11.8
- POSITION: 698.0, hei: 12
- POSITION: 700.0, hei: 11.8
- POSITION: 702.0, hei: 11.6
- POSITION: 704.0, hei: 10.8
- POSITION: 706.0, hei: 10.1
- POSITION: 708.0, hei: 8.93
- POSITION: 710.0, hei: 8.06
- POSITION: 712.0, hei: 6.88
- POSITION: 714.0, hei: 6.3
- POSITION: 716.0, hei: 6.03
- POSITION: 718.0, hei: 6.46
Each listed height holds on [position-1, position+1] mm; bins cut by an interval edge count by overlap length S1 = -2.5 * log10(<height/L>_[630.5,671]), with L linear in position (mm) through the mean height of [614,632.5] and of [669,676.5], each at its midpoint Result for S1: 0.18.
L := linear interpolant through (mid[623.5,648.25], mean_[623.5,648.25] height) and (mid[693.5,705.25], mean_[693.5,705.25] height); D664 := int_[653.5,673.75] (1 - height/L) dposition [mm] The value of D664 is 4.4 mm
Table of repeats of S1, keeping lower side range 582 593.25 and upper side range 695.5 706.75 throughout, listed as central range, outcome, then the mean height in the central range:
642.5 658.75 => 0.22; 9.97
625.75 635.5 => 0.02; 12.3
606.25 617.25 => -0.02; 13.1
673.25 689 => -0.10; 12.8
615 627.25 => 0.01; 12.6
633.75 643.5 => 0.00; 12.5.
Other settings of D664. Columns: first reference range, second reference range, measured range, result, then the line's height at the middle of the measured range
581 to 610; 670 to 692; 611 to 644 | 1.4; 13.1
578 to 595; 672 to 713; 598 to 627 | -1.3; 12.4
